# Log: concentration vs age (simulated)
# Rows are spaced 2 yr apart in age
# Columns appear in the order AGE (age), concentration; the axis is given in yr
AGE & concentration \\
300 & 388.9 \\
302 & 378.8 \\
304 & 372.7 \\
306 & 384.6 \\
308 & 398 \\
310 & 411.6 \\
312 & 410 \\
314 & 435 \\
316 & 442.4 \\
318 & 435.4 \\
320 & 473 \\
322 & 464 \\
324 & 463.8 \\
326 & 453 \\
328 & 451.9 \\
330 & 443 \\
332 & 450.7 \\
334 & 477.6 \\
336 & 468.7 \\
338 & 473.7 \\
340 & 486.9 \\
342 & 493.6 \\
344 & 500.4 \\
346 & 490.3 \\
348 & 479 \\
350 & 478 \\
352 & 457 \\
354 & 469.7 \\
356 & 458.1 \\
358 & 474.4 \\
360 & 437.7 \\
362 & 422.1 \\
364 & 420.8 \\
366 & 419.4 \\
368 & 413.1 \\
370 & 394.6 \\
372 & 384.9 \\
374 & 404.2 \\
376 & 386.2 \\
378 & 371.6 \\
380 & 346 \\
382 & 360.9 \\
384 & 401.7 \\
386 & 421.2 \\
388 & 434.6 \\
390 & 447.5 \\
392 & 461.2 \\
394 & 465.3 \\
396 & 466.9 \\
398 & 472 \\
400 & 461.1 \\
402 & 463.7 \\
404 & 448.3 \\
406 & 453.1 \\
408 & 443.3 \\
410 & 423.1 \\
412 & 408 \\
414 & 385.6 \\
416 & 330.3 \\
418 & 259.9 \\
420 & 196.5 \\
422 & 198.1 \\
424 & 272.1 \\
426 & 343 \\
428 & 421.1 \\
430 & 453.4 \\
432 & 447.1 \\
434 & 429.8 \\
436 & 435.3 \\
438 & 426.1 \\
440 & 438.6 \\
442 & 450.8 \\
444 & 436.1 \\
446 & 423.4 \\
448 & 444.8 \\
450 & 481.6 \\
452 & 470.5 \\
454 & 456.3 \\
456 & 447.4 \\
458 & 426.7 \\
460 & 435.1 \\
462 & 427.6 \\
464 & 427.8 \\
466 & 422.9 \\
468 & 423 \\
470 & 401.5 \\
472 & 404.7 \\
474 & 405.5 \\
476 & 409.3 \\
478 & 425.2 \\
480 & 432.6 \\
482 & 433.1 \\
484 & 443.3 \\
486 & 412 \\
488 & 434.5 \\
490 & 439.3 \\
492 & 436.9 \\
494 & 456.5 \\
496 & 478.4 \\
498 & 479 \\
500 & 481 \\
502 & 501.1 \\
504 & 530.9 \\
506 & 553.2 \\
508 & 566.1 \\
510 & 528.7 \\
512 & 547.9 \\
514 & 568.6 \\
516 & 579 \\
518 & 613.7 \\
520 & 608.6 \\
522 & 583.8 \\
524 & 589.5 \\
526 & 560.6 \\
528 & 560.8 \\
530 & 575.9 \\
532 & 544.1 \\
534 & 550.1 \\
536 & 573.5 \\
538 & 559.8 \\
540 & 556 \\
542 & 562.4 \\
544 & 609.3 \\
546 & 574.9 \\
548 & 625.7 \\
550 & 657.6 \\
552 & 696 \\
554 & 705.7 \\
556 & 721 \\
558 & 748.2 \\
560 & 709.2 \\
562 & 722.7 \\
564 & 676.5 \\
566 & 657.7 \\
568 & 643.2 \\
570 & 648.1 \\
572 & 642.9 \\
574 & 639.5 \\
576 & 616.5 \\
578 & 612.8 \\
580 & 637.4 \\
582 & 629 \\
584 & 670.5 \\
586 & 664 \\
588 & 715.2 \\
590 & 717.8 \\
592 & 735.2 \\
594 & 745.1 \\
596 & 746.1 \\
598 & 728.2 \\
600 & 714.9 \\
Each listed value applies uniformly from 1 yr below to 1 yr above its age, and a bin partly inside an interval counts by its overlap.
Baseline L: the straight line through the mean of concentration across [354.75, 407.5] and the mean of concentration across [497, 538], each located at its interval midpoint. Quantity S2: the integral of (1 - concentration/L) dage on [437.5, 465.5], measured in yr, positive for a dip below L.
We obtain 2.9 yr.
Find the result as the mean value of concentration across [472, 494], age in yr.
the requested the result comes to 427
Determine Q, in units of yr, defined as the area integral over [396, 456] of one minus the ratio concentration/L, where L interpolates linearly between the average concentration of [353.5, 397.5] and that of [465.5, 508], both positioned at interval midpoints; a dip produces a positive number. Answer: 3.7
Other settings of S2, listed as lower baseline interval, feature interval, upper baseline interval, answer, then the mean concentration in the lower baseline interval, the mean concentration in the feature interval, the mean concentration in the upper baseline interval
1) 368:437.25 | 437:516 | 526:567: 8.8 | 397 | 458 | 628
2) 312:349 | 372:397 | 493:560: 4.2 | 464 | 413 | 579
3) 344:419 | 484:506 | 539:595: 4.0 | 426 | 468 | 662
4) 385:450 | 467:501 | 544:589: 5.7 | 409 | 435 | 663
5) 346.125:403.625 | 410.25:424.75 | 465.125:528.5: 4.9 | 432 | 300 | 491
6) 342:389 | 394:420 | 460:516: 1.7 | 429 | 411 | 463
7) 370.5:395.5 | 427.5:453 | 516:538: 1.7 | 408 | 443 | 575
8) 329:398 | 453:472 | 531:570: 4.0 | 440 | 428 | 637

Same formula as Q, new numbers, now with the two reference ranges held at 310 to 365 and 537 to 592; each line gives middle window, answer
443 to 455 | 2.22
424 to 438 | 3.33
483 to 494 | 2.87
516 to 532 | 0.96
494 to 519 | 2.98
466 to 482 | 4.44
